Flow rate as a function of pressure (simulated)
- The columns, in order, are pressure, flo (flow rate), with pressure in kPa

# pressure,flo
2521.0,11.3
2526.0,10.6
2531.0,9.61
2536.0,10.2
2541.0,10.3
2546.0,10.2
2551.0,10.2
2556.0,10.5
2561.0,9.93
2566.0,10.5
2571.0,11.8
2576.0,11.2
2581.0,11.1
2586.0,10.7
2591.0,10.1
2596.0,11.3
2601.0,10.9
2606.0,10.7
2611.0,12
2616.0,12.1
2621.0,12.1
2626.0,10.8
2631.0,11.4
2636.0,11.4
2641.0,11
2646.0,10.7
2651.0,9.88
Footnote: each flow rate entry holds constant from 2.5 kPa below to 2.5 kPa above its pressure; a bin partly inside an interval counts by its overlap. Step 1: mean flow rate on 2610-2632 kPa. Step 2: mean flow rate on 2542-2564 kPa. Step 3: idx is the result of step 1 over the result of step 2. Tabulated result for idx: 1.1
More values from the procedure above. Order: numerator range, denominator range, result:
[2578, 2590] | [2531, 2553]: 1.06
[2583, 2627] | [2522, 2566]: 1.09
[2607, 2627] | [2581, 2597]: 1.10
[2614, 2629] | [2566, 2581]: 1.03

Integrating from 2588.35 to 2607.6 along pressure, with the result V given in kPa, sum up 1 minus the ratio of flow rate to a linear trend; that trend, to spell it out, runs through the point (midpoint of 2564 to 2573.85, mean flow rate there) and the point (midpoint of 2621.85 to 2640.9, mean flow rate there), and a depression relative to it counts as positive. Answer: 0.8 kPa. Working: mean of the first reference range 11.2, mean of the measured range 10.8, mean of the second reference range 11.3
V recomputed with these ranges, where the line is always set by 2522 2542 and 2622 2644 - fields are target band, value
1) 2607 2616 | -0.7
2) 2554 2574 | -0.3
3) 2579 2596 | 0.1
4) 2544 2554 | 0.2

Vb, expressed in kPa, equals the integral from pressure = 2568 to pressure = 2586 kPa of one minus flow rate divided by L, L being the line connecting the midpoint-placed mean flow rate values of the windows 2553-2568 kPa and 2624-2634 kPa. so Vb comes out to -1.3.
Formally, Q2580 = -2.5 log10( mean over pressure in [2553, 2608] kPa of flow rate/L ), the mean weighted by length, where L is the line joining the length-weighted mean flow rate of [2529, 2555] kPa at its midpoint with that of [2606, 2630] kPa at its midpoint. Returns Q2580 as 0.01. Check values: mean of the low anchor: 10.1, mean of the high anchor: 11.6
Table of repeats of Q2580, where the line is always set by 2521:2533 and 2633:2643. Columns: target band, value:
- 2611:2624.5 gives -0.087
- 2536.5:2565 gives 0.033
